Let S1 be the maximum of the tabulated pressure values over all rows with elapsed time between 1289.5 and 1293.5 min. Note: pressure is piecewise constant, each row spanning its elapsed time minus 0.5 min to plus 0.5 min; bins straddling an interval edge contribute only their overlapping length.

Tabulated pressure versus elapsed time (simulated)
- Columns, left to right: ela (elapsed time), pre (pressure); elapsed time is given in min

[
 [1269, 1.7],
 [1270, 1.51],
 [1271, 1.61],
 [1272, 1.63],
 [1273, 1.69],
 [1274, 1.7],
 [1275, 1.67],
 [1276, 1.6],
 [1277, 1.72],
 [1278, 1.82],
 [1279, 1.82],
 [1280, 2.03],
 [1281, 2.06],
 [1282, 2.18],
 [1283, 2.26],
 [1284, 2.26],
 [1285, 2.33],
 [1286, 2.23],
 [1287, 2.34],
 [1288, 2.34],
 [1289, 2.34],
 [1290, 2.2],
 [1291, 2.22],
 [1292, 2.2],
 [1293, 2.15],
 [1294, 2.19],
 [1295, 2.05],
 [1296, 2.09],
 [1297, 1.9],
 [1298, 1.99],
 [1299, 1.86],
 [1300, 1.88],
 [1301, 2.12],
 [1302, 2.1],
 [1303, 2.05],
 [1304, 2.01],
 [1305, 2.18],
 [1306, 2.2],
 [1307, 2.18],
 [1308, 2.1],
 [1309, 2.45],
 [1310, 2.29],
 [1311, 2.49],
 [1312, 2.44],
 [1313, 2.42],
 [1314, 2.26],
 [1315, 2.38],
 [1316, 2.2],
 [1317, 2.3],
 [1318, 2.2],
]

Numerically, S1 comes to 2.22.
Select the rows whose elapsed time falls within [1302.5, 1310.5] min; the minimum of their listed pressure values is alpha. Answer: 2.01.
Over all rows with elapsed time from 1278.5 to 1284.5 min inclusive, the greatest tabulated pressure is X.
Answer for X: 2.26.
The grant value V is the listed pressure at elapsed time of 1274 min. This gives 1.7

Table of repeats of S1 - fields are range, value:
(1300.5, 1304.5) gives 2.12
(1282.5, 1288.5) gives 2.34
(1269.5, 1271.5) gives 1.61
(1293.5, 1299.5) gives 2.19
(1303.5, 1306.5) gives 2.2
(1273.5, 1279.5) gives 1.82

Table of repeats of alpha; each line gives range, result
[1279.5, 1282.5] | 2.03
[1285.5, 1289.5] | 2.23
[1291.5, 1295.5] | 2.05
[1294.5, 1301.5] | 1.86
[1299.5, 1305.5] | 1.88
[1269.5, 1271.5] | 1.51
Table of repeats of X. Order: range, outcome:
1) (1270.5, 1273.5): 1.69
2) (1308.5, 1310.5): 2.45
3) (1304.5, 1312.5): 2.49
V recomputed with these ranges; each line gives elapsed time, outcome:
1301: 2.12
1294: 2.19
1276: 1.6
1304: 2.01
